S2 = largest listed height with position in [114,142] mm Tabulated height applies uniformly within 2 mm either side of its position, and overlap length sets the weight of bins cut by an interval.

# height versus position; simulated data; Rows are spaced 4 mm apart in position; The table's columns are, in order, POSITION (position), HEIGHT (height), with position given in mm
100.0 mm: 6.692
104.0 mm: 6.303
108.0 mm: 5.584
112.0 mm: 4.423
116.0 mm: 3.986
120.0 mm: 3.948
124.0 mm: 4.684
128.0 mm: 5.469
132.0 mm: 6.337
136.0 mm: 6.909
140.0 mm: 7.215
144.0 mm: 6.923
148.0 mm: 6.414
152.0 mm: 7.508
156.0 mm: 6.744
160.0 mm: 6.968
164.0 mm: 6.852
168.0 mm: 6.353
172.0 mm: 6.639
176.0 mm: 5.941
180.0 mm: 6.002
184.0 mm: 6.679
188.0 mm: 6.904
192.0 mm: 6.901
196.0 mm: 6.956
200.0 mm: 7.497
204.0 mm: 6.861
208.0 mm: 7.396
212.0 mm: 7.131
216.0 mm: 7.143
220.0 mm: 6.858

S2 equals 7.215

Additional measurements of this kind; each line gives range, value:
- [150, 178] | 7.508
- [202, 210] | 7.396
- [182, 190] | 6.904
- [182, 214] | 7.497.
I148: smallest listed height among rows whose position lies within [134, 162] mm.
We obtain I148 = 6.414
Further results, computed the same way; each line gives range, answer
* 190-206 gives 6.861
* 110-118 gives 3.986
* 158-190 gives 5.941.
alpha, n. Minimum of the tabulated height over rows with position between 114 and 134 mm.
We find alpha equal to 3.948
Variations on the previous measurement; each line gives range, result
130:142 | 6.337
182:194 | 6.679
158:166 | 6.852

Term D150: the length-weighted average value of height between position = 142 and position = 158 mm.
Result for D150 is 6.9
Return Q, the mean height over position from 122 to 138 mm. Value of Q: 5.85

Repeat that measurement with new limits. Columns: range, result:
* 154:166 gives 6.85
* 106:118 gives 4.66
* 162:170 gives 6.6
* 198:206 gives 7.18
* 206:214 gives 7.26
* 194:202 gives 7.23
